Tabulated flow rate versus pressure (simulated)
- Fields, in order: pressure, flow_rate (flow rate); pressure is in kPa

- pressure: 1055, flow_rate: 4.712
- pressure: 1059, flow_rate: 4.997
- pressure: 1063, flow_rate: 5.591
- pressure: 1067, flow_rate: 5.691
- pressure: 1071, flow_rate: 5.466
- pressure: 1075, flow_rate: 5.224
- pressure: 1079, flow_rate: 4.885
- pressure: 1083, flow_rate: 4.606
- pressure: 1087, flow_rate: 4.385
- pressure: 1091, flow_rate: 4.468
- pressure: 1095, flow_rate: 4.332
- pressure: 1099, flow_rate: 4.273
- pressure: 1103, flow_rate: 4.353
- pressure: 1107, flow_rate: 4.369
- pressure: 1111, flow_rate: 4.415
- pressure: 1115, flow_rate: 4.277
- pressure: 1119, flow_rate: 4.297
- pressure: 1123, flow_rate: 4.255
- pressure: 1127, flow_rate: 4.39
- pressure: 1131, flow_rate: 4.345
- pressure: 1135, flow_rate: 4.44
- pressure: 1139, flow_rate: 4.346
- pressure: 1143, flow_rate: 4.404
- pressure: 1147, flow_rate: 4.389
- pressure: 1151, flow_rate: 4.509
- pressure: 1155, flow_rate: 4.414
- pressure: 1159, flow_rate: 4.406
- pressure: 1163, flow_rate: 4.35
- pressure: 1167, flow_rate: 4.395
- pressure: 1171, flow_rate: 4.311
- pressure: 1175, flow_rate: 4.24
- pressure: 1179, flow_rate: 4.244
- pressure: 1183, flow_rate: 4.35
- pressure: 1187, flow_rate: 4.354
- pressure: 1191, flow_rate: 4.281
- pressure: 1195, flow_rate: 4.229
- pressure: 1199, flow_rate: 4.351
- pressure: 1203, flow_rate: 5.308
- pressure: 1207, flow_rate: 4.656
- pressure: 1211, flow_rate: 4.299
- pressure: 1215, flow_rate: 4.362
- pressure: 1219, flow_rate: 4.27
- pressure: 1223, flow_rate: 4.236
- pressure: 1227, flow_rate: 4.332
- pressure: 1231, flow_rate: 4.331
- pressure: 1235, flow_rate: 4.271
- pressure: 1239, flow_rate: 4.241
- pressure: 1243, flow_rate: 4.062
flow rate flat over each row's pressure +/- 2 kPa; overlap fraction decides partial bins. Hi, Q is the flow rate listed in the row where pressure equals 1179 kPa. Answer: 4.244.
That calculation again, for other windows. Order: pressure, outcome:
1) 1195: 4.229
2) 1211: 4.299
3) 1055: 4.712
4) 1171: 4.311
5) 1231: 4.331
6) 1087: 4.385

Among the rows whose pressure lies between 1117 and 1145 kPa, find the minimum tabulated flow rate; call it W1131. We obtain 4.255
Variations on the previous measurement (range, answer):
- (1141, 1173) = 4.311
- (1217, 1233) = 4.236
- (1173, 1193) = 4.24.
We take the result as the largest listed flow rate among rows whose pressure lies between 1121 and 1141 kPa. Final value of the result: 4.44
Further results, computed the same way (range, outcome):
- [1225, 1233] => 4.332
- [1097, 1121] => 4.415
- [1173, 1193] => 4.354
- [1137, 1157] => 4.509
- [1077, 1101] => 4.885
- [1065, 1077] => 5.691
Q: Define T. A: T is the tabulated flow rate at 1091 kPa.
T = 4.468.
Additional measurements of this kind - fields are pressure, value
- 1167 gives 4.395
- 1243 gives 4.062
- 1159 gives 4.406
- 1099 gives 4.273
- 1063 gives 5.591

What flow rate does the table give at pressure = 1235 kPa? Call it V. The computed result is 4.271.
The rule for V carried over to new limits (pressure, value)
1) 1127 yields 4.39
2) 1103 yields 4.353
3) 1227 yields 4.332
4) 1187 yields 4.354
